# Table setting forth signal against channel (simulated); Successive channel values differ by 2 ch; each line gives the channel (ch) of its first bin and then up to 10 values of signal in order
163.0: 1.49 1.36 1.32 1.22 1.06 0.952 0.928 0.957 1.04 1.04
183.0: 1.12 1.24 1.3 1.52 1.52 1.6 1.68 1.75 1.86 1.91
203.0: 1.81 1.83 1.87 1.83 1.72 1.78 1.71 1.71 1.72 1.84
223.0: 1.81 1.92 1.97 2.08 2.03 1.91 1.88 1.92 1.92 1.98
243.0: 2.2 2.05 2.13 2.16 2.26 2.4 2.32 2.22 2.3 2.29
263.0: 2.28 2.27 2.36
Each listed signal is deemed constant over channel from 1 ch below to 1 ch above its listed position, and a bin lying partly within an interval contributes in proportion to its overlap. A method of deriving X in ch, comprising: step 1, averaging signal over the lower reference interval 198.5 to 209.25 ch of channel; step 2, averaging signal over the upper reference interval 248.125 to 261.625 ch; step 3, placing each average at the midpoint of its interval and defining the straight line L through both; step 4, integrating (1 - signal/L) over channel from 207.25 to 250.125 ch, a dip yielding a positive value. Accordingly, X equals 2.99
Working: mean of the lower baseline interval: 1.85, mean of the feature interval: 1.92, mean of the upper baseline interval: 2.28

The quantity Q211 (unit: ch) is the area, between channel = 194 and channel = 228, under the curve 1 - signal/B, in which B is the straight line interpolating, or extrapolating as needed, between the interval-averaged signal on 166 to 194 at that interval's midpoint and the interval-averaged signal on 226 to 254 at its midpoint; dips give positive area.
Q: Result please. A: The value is -3.6 ch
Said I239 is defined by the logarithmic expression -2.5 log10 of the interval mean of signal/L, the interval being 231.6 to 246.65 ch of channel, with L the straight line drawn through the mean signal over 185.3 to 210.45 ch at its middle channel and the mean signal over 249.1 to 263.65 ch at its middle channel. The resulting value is 0.07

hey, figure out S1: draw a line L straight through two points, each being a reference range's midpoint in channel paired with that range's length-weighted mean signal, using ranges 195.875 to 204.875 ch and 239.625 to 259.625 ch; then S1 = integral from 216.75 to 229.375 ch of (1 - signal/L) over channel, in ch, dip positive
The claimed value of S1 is 0.9 ch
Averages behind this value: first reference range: 1.83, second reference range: 2.19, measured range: 1.86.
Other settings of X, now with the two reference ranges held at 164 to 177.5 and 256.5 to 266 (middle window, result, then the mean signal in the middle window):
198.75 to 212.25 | -2.3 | 1.83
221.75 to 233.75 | -0.7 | 1.95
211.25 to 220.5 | -0.2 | 1.74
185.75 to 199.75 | -1.9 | 1.59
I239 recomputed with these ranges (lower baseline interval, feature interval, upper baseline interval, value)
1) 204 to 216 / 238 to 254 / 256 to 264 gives 0.00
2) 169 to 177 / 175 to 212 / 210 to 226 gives -0.11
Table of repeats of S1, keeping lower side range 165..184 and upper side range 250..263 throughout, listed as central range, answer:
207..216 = -0.8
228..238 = -0.1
